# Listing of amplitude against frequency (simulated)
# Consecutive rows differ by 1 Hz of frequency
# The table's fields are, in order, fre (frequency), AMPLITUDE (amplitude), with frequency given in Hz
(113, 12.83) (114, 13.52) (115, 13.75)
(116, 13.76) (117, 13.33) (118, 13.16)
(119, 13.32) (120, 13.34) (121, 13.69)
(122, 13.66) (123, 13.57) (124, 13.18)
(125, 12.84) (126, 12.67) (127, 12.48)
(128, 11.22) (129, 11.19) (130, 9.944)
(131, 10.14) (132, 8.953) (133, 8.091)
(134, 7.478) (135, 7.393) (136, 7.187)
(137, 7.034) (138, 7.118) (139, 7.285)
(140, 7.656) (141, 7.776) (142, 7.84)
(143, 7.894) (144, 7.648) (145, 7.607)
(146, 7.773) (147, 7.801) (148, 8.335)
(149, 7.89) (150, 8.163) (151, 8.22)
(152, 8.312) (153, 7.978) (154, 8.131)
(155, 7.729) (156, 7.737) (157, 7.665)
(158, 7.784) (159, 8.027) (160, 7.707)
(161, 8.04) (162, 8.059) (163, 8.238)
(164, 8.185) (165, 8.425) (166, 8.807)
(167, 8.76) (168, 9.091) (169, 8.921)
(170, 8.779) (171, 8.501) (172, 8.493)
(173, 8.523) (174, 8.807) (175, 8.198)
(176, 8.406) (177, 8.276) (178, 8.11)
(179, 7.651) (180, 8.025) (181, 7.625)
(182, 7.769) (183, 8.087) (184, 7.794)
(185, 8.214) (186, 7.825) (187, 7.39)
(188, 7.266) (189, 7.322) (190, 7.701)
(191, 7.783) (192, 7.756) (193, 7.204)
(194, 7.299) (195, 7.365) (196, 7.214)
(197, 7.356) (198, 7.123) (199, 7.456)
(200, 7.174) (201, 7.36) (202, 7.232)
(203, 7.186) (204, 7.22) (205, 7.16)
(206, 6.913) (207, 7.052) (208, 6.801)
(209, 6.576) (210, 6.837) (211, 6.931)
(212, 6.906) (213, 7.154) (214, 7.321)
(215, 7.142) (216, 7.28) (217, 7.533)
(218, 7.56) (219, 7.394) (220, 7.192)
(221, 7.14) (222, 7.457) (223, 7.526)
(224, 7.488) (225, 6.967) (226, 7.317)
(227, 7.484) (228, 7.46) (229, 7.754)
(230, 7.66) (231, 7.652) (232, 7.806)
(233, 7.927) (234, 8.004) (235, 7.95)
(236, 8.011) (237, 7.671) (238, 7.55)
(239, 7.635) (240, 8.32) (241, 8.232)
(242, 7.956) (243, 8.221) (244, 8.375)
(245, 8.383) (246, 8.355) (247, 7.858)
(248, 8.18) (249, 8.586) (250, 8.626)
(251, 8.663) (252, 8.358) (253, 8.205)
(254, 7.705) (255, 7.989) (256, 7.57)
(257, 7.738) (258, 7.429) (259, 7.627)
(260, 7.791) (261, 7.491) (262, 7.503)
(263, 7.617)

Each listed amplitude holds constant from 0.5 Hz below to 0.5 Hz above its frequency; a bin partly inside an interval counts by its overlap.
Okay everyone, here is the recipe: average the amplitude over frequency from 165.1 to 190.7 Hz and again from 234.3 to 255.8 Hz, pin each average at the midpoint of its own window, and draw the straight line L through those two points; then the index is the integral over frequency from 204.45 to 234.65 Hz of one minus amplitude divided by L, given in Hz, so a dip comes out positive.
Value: 3.1 Hz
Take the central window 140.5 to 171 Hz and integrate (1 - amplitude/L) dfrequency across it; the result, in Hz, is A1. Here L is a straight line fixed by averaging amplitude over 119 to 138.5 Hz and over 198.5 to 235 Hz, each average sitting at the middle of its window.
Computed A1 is 4.7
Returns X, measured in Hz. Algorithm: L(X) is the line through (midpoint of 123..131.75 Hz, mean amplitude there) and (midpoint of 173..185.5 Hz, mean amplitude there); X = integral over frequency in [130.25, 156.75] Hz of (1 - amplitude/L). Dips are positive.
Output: 6.69 Hz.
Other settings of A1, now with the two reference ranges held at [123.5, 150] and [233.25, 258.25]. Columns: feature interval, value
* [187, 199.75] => 1.6 Hz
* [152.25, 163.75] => 1.1 Hz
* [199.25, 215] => 2.5 Hz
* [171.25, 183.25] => 0.6 Hz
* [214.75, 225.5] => 1.2 Hz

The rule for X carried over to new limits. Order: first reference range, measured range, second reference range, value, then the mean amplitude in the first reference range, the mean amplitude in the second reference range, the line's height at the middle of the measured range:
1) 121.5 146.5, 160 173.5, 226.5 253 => 0.7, 9.43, 8.03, 8.99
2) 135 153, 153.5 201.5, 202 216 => -3.7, 7.73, 7.03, 7.37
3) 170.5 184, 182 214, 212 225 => 1.8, 8.18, 7.32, 7.74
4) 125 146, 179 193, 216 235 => 0.6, 8.81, 7.52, 8.09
